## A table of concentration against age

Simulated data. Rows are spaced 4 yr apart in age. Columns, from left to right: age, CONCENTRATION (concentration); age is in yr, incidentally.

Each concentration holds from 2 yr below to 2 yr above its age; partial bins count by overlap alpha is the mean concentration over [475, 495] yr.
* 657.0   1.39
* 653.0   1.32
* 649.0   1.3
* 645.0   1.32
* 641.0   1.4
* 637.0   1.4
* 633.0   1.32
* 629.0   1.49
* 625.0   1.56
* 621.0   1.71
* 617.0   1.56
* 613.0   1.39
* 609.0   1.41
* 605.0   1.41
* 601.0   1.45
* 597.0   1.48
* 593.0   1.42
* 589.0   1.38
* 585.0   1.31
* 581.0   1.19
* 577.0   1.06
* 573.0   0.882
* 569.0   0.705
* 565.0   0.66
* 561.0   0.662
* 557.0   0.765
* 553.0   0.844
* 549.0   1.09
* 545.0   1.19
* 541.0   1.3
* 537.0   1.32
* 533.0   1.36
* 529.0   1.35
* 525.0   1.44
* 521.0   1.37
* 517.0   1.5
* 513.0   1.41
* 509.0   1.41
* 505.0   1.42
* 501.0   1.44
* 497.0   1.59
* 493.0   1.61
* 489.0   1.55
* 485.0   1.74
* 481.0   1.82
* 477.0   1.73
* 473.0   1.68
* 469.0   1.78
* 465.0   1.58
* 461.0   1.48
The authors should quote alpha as 1.69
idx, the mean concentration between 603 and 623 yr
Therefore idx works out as 1.5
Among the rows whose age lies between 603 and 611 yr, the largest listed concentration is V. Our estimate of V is 1.41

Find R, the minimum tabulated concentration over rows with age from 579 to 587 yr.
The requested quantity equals 1.19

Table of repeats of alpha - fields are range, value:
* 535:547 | 1.27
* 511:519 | 1.46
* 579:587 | 1.25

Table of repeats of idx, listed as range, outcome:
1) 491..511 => 1.49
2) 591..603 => 1.45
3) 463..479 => 1.69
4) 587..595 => 1.4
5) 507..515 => 1.41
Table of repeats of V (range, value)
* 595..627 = 1.71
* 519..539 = 1.44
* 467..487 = 1.82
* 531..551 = 1.36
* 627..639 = 1.49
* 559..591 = 1.38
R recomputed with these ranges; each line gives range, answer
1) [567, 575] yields 0.705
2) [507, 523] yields 1.37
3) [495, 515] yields 1.41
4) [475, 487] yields 1.73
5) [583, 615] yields 1.31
